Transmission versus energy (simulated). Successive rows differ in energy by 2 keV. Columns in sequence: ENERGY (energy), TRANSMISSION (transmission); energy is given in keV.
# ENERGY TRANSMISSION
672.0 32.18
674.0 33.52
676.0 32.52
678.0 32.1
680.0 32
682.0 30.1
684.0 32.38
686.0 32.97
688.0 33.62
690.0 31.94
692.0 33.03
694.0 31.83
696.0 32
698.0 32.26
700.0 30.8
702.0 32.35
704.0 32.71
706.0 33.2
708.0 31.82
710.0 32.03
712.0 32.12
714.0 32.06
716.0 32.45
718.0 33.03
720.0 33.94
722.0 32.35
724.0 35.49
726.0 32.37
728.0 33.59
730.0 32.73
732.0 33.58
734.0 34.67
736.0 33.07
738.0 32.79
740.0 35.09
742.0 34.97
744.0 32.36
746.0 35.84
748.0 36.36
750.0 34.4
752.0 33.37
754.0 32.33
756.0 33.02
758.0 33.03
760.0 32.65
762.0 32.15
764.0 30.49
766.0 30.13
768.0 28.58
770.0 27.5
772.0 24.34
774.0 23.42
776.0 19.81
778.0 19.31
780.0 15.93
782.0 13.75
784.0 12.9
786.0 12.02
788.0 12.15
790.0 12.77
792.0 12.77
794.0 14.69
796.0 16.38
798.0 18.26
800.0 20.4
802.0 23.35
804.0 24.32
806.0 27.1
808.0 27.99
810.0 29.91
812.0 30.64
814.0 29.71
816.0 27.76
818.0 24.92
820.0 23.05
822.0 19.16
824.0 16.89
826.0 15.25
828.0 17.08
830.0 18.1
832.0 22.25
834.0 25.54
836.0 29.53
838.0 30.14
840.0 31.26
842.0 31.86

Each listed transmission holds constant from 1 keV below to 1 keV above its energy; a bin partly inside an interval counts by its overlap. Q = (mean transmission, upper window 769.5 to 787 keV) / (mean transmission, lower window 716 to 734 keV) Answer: 0.55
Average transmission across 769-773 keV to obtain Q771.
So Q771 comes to 25.9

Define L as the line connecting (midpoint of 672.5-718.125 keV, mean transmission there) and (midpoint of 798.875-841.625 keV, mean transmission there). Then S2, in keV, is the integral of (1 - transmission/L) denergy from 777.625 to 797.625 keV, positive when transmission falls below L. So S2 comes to 9.3 keV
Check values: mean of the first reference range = 32.3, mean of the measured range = 14.2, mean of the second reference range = 24.6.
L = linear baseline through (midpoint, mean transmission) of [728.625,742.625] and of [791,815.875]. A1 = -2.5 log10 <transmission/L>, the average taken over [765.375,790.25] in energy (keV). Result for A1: 0.37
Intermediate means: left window 33.8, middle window 19.5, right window 23.1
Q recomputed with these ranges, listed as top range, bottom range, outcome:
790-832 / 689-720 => 0.67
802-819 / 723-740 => 0.82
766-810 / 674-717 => 0.62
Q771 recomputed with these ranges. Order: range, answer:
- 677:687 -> 31.9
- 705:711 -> 32.4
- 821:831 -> 17.3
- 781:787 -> 12.9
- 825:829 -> 16.2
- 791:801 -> 16.5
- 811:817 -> 29.4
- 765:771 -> 28.7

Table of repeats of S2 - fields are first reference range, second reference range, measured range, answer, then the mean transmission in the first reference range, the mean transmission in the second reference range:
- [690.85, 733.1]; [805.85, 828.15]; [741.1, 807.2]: 8.1 keV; 32.7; 24.3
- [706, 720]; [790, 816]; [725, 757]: -4.8 keV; 32.4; 22.8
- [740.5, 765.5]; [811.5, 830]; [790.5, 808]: 3.8 keV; 33.4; 22.3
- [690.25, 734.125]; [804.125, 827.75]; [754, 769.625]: -1.4 keV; 32.7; 24.5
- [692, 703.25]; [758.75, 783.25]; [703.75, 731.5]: -2.7 keV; 32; 24.8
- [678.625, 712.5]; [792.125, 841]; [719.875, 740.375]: -2.7 keV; 32.2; 23.3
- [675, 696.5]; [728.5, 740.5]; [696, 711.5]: 0.3 keV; 32.2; 33.6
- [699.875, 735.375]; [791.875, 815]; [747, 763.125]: -2.6 keV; 32.9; 23.3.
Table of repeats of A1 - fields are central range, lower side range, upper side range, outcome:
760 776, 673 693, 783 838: -0.121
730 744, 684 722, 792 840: -0.143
